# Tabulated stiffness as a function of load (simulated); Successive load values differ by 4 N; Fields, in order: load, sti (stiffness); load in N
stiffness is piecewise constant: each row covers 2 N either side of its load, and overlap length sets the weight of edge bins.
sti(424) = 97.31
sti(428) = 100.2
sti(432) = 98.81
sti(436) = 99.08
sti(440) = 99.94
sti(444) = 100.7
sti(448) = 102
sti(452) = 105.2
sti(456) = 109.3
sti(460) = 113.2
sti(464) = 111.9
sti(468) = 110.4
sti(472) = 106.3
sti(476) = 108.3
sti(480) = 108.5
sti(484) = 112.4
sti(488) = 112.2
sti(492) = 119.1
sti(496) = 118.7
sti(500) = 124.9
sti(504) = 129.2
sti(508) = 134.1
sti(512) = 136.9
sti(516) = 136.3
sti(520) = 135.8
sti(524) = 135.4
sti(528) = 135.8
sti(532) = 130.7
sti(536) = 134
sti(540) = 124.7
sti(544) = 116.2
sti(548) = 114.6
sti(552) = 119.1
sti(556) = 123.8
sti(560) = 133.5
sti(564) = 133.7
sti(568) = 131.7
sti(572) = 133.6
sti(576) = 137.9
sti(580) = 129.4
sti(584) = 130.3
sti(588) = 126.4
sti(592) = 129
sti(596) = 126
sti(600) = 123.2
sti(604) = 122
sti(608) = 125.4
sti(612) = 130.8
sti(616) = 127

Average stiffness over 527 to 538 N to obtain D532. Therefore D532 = 133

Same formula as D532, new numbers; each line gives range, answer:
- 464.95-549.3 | 123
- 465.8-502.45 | 114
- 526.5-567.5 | 127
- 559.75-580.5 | 134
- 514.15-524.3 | 136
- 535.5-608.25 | 127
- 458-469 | 112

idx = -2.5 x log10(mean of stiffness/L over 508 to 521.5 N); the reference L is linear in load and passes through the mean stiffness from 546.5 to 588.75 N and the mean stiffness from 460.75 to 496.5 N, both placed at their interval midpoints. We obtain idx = -0.15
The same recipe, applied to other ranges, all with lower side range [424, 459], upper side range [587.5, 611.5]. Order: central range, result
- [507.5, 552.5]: -0.130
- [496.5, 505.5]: -0.135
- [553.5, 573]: -0.092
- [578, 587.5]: -0.053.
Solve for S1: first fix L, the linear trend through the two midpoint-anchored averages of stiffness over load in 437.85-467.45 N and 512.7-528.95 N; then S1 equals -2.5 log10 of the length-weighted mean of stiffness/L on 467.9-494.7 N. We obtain 0.07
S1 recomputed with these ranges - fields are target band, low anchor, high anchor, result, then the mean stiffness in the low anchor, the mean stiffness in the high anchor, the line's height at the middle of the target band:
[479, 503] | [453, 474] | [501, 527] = 0.06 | 110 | 134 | 123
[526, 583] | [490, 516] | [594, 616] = -0.02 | 128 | 126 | 127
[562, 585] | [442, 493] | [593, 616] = -0.09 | 109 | 126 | 122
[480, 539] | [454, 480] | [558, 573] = -0.07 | 110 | 133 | 120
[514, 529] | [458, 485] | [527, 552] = -0.12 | 110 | 125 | 121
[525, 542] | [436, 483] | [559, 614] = -0.10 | 107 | 129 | 120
